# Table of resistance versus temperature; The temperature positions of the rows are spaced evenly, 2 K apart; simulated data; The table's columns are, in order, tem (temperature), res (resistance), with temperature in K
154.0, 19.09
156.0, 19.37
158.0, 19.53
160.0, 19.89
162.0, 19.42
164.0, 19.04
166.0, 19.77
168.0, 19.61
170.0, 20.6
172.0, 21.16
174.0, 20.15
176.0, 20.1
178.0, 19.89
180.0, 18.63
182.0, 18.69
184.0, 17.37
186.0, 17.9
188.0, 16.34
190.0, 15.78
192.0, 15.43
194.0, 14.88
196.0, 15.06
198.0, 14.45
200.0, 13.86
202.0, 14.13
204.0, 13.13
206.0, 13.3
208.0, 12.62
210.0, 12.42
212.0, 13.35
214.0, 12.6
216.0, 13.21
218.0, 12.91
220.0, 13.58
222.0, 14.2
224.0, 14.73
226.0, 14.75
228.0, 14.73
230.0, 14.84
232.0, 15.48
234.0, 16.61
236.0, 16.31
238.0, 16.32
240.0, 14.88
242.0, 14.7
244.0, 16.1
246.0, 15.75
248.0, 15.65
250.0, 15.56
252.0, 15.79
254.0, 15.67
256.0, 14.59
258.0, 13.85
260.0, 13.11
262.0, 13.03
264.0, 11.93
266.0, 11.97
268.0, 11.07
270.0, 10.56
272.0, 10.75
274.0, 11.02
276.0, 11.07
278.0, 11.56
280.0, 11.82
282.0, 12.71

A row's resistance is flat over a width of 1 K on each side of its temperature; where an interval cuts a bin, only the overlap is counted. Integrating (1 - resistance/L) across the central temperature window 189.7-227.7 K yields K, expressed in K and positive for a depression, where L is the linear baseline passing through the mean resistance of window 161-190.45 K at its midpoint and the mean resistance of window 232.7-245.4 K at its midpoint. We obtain 7.6 K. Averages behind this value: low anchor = 19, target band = 13.9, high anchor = 15.8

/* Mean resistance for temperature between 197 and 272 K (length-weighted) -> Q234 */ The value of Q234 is 14.1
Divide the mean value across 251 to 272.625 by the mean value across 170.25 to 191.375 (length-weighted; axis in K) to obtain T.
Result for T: 0.70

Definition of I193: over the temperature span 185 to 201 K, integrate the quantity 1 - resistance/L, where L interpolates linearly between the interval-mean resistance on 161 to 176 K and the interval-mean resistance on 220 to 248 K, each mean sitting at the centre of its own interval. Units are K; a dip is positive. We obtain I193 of 2.4 K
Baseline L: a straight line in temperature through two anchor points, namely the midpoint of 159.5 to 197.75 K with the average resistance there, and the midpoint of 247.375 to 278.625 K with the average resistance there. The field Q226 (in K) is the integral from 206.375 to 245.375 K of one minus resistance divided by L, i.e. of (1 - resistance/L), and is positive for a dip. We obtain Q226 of 2.0 K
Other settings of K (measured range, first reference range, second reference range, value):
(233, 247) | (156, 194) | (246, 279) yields -1.26 K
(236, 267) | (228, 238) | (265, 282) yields -2.05 K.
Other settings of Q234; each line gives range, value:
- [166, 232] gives 15.8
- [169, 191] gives 18.8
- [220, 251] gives 15.3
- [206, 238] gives 14.2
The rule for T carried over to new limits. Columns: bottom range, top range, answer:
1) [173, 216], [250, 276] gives 0.82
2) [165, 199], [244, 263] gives 0.83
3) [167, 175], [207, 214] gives 0.63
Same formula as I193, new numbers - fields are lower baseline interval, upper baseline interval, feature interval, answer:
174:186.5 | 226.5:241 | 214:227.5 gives 2.1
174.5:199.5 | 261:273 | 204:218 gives 2.2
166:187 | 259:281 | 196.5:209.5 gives 2.7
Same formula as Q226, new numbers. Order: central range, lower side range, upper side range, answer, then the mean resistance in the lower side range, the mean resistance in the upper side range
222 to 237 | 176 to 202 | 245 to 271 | -0.4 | 16.6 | 13.7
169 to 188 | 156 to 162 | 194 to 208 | -2.5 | 19.6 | 14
